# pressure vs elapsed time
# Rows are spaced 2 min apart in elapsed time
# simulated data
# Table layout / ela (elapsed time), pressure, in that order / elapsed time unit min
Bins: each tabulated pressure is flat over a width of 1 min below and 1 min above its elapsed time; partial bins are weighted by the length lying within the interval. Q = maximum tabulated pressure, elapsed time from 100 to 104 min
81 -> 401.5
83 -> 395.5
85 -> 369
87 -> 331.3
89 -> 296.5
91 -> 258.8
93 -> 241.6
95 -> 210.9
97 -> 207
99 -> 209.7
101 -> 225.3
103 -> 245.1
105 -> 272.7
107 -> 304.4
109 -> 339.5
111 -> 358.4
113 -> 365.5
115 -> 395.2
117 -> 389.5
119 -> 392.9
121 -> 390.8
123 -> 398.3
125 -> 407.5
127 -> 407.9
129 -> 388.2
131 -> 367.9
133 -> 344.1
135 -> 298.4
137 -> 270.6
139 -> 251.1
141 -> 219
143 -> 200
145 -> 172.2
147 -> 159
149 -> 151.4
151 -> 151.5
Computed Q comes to 245.1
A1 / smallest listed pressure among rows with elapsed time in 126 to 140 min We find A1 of 251.1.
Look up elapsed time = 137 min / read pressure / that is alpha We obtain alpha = 270.6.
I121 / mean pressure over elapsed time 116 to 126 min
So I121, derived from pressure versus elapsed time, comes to 396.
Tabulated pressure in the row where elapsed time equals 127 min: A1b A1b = 407.9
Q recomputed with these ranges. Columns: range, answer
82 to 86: 395.5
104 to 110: 339.5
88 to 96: 296.5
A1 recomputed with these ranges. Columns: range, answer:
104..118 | 272.7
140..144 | 200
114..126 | 389.5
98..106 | 209.7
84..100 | 207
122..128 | 398.3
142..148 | 159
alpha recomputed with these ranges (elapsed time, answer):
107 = 304.4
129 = 388.2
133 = 344.1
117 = 389.5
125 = 407.5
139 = 251.1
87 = 331.3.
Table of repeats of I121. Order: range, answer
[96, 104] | 222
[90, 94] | 250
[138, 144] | 223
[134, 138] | 284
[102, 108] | 274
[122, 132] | 394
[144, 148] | 166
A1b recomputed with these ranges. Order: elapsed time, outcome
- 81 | 401.5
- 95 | 210.9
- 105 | 272.7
